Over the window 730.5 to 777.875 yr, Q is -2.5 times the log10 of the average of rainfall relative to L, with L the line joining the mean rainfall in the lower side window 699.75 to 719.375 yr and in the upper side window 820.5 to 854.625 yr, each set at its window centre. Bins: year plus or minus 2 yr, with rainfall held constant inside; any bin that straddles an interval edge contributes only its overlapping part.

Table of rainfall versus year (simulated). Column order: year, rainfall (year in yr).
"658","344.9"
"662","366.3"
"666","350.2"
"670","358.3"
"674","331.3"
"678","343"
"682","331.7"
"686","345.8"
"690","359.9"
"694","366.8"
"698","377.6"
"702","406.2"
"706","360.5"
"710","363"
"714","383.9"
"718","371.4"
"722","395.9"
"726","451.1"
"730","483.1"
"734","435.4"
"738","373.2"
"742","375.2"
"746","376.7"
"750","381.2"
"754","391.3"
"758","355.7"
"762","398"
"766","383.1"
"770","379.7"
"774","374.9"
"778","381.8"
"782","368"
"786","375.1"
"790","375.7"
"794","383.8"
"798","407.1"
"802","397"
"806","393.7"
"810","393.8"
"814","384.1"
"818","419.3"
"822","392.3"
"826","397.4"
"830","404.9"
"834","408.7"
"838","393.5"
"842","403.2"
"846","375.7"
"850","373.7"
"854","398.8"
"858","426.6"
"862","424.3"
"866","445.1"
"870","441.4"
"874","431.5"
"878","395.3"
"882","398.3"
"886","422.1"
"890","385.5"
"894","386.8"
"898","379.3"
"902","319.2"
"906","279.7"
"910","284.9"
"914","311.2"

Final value -0.01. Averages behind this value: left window 377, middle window 387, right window 394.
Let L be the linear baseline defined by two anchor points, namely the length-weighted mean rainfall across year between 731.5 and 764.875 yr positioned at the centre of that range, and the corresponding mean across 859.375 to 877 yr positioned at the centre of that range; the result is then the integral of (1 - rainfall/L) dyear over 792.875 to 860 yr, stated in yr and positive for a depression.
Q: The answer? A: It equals 3.1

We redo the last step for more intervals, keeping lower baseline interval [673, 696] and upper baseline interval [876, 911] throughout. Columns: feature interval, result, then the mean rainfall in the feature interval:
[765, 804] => -3.0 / 383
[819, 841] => -2.6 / 400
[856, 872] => -3.2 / 434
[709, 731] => -3.6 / 407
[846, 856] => -0.7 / 384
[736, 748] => -0.8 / 375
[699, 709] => -0.9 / 381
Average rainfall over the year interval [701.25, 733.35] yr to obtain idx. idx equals 403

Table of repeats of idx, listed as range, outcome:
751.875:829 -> 387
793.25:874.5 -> 404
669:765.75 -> 380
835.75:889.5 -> 409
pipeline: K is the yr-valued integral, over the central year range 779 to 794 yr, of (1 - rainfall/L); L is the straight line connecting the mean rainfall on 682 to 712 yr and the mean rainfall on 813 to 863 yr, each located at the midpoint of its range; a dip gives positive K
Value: 0.5 yr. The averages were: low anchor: 366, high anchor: 400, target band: 375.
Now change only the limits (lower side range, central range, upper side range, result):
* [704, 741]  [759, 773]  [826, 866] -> 0.6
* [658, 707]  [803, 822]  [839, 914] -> -1.1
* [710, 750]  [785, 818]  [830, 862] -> 0.8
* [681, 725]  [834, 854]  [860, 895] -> 0.8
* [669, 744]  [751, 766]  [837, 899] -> 0.2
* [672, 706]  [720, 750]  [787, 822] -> -3.1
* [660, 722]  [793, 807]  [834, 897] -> -0.2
